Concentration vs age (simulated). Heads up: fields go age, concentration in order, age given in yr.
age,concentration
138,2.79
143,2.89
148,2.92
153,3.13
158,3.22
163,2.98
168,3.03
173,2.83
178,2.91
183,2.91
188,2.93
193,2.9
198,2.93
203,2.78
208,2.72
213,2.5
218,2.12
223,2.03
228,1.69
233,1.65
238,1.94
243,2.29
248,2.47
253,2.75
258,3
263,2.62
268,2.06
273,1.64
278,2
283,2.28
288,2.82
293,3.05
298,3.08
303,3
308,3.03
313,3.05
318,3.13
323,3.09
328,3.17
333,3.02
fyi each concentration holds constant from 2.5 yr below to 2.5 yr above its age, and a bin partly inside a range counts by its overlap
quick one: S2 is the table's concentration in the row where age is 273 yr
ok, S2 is 1.64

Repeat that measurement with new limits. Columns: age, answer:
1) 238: 1.94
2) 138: 2.79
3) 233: 1.65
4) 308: 3.03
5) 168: 3.03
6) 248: 2.47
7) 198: 2.93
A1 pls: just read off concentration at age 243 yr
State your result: 2.29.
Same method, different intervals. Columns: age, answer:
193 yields 2.9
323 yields 3.09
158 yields 3.22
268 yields 2.06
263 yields 2.62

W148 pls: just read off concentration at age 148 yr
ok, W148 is 2.92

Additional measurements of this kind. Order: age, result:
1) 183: 2.91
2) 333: 3.02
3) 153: 3.13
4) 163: 2.98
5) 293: 3.05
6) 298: 3.08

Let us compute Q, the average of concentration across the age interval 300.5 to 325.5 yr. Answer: 3.06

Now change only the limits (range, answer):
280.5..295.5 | 2.72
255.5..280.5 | 2.26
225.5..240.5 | 1.76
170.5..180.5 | 2.87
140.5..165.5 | 3.03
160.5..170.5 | 3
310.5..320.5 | 3.09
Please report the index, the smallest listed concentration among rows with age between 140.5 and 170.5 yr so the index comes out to 2.89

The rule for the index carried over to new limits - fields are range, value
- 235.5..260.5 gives 1.94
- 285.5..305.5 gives 2.82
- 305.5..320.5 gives 3.03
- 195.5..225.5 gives 2.03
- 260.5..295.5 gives 1.64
